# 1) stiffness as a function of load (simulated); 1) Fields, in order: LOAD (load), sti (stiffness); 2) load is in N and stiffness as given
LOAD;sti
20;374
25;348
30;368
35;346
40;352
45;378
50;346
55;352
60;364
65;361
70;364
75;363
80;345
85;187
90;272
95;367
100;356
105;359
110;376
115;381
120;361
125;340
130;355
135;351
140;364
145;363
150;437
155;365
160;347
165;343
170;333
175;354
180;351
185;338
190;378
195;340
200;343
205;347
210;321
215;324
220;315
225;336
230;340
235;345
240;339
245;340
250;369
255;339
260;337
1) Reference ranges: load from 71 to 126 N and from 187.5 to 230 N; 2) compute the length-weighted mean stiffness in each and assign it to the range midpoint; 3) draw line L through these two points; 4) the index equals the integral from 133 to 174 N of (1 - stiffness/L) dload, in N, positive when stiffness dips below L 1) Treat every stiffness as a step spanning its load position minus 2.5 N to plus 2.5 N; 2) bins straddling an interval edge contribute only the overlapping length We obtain -3.01 N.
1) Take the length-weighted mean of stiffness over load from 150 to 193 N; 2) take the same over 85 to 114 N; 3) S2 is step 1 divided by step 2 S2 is 1.07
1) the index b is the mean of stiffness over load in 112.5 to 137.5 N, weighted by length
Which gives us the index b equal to 358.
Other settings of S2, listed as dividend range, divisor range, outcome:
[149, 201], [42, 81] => 0.99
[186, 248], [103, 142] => 0.94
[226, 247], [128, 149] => 0.94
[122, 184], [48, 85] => 1.04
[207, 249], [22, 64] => 0.94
